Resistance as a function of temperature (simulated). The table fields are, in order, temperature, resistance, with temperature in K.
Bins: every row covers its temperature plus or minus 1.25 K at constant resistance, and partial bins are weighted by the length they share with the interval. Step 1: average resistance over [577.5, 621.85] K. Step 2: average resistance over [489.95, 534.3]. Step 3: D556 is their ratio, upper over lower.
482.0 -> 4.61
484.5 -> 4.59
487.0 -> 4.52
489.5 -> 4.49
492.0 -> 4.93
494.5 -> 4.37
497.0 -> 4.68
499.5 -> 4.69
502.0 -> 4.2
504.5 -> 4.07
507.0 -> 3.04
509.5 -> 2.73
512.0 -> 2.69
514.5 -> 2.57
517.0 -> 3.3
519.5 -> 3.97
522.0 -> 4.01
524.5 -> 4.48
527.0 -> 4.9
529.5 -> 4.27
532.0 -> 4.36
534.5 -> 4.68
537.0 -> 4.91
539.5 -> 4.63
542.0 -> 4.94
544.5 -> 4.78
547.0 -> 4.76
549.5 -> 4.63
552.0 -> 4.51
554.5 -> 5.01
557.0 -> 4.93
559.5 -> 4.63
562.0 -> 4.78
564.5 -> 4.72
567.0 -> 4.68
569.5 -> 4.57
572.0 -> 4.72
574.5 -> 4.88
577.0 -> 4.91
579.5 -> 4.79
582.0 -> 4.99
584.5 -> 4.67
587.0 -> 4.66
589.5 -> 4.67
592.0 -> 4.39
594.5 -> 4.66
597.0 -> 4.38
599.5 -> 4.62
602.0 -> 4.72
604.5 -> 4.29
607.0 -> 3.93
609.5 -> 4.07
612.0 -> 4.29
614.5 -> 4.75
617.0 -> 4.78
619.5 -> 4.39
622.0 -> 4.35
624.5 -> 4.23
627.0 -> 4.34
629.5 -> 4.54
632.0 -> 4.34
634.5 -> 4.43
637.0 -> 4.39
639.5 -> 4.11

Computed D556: 1.1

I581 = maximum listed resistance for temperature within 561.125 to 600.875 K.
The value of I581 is 4.99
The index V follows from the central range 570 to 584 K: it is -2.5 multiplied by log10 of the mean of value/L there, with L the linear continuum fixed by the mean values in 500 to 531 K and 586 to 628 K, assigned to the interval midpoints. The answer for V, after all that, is -0.15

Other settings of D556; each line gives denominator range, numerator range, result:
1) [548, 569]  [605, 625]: 0.92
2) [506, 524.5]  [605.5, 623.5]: 1.33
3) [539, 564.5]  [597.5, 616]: 0.92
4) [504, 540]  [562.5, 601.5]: 1.21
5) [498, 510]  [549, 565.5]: 1.24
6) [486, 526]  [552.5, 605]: 1.20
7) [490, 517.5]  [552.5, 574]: 1.26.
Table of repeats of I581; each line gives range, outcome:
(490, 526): 4.93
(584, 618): 4.78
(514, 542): 4.94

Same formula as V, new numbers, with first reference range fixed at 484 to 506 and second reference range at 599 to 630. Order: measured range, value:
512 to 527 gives 0.208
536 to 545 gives -0.085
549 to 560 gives -0.074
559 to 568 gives -0.065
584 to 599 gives -0.037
